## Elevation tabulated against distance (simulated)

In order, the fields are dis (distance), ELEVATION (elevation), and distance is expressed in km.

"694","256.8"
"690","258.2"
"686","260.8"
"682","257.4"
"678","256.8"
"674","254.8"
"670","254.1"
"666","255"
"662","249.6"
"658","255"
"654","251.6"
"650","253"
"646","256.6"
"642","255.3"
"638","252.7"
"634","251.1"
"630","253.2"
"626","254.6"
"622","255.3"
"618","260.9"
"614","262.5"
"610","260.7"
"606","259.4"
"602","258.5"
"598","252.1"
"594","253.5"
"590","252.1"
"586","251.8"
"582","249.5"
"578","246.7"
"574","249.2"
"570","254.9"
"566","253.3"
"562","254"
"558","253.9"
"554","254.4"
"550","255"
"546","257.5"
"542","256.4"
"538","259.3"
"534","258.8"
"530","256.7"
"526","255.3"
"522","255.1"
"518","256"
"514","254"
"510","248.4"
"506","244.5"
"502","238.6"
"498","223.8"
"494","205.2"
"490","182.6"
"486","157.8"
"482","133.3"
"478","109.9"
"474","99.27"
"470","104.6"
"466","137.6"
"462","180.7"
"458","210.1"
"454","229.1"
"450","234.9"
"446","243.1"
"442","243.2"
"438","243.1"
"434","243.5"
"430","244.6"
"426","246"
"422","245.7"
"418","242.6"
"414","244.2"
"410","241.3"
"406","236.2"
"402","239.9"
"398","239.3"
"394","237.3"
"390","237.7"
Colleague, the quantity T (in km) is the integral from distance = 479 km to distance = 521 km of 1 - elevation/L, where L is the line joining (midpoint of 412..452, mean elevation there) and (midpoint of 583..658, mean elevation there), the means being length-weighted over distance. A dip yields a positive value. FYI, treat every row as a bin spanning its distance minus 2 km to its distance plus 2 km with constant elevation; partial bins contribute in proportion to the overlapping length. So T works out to 5.9 km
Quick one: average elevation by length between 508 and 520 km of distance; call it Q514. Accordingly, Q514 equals 253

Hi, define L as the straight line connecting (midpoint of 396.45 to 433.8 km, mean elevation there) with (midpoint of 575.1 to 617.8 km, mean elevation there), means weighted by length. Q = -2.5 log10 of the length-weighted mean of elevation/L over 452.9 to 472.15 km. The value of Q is 0.40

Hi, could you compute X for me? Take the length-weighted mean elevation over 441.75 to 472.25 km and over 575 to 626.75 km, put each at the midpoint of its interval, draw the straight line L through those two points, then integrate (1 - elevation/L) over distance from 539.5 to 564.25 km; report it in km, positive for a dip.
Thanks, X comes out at -2.20 km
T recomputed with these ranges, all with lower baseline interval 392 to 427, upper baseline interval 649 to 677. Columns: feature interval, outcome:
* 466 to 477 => 6.08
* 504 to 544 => -1.25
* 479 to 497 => 5.56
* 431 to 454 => 0.21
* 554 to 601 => -0.53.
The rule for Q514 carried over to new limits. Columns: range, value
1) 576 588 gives 249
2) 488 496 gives 194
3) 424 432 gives 245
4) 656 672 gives 253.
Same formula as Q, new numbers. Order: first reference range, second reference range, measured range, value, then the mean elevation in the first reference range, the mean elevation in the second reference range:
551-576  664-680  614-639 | 0.00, 253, 255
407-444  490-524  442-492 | 0.37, 244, 237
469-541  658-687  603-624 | -0.09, 210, 255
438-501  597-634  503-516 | -0.22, 183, 257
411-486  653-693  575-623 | -0.08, 201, 255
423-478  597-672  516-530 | -0.15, 202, 255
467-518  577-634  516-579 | -0.17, 185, 255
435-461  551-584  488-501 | 0.16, 232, 252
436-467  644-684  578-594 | -0.04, 218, 254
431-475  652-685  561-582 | -0.10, 201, 254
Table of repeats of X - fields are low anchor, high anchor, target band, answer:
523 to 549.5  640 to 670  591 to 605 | 0.0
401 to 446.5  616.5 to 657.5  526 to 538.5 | -0.5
